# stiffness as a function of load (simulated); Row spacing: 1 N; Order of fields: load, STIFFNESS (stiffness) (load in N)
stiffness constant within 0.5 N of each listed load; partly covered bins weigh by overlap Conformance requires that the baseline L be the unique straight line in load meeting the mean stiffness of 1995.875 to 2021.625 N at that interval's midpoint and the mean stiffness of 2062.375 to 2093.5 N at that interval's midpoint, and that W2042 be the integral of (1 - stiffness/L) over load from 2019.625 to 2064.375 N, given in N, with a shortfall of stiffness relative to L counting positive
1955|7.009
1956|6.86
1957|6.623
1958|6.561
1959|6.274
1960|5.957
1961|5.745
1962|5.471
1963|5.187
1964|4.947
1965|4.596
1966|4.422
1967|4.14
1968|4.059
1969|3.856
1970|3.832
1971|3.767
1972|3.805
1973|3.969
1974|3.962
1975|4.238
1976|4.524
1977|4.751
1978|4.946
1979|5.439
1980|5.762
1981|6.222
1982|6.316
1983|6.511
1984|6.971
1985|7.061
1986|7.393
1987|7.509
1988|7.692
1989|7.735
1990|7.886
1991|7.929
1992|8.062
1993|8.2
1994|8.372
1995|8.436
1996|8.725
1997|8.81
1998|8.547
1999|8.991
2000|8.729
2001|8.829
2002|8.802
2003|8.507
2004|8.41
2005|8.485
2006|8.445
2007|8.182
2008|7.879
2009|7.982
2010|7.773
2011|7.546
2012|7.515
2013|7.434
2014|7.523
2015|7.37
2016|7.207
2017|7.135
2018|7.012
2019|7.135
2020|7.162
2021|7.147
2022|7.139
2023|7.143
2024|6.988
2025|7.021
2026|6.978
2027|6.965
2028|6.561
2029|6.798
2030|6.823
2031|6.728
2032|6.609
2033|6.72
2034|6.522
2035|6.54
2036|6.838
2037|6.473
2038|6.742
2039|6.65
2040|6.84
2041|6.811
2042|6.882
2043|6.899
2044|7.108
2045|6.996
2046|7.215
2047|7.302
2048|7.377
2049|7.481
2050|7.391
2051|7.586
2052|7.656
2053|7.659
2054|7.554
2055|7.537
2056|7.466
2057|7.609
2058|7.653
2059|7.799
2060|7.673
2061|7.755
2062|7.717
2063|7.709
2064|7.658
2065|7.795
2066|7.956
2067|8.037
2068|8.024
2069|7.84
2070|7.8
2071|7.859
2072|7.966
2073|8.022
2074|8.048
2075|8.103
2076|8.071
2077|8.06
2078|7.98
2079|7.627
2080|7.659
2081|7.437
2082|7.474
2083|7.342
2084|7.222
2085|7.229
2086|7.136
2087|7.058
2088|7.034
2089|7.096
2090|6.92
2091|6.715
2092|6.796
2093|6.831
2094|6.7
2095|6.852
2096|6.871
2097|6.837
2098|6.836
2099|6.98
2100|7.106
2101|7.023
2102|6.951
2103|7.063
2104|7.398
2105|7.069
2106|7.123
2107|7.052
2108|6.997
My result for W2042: 3.5 N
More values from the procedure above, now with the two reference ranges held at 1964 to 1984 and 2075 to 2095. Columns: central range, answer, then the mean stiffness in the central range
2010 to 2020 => -2.89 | 7.33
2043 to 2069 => -3.72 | 7.58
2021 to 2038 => -2.24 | 6.81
